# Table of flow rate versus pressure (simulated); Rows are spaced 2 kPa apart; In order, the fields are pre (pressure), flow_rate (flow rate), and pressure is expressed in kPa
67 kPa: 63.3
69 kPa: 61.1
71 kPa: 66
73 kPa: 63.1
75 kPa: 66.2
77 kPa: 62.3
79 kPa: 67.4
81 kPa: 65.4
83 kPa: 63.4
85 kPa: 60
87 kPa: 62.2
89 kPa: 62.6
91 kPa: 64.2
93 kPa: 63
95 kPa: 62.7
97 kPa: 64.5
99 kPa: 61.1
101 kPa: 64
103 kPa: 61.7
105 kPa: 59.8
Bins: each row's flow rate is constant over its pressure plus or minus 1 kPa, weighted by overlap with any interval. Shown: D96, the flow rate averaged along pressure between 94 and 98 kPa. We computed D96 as 63.6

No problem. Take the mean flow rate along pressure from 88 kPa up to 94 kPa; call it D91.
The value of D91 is 63.3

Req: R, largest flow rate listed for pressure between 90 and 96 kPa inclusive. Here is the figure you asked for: 64.2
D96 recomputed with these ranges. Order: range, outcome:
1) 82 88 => 61.9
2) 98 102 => 62.5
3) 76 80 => 64.8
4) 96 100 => 62.8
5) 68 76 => 64.1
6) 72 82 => 64.9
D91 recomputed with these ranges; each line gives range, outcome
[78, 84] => 65.4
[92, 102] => 63.1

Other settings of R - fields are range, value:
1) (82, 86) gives 63.4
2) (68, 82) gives 67.4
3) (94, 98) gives 64.5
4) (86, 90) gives 62.6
